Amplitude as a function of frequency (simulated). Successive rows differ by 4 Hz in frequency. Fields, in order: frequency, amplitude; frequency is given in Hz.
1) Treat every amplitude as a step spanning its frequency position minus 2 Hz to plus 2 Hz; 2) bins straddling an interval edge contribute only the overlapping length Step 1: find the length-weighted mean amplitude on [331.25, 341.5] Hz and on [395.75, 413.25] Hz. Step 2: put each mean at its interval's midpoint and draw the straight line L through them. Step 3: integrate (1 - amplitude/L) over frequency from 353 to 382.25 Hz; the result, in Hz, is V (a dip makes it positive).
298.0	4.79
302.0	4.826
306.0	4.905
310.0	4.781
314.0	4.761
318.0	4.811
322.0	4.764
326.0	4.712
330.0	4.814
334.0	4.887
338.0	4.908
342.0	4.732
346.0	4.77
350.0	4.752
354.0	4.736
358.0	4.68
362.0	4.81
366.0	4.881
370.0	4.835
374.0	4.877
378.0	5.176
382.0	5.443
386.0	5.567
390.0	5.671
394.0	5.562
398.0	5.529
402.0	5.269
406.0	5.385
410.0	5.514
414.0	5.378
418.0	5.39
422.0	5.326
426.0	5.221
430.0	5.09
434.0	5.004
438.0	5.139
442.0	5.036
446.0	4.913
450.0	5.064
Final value 1.2 Hz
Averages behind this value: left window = 4.87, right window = 5.42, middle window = 4.91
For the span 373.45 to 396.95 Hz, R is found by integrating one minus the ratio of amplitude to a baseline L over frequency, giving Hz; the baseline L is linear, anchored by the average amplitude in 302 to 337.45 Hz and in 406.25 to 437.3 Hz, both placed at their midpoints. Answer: -1.4 Hz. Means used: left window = 4.81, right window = 5.28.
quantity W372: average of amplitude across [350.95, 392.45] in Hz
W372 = 5.06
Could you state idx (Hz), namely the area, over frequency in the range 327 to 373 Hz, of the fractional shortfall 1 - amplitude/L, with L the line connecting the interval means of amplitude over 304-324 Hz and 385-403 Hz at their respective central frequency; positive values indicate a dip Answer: 2.9 Hz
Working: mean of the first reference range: 4.8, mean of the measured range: 4.8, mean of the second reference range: 5.53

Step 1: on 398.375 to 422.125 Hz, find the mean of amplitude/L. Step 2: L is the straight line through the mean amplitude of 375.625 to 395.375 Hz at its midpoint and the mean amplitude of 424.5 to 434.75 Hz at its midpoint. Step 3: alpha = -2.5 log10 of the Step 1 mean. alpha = -0.03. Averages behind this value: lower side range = 5.47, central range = 5.39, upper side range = 5.11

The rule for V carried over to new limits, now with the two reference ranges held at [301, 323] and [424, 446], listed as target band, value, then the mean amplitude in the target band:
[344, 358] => 0.4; 4.74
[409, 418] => -0.7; 5.43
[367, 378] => 0.1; 4.92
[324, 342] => 0.1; 4.82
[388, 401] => -1.5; 5.56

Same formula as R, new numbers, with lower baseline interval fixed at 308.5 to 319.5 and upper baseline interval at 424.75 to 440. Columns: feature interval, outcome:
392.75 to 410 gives -1.43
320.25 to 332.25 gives 0.13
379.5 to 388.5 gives -0.94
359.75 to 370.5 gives 0.19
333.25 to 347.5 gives 0.10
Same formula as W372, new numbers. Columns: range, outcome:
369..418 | 5.36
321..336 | 4.8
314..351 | 4.79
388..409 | 5.48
